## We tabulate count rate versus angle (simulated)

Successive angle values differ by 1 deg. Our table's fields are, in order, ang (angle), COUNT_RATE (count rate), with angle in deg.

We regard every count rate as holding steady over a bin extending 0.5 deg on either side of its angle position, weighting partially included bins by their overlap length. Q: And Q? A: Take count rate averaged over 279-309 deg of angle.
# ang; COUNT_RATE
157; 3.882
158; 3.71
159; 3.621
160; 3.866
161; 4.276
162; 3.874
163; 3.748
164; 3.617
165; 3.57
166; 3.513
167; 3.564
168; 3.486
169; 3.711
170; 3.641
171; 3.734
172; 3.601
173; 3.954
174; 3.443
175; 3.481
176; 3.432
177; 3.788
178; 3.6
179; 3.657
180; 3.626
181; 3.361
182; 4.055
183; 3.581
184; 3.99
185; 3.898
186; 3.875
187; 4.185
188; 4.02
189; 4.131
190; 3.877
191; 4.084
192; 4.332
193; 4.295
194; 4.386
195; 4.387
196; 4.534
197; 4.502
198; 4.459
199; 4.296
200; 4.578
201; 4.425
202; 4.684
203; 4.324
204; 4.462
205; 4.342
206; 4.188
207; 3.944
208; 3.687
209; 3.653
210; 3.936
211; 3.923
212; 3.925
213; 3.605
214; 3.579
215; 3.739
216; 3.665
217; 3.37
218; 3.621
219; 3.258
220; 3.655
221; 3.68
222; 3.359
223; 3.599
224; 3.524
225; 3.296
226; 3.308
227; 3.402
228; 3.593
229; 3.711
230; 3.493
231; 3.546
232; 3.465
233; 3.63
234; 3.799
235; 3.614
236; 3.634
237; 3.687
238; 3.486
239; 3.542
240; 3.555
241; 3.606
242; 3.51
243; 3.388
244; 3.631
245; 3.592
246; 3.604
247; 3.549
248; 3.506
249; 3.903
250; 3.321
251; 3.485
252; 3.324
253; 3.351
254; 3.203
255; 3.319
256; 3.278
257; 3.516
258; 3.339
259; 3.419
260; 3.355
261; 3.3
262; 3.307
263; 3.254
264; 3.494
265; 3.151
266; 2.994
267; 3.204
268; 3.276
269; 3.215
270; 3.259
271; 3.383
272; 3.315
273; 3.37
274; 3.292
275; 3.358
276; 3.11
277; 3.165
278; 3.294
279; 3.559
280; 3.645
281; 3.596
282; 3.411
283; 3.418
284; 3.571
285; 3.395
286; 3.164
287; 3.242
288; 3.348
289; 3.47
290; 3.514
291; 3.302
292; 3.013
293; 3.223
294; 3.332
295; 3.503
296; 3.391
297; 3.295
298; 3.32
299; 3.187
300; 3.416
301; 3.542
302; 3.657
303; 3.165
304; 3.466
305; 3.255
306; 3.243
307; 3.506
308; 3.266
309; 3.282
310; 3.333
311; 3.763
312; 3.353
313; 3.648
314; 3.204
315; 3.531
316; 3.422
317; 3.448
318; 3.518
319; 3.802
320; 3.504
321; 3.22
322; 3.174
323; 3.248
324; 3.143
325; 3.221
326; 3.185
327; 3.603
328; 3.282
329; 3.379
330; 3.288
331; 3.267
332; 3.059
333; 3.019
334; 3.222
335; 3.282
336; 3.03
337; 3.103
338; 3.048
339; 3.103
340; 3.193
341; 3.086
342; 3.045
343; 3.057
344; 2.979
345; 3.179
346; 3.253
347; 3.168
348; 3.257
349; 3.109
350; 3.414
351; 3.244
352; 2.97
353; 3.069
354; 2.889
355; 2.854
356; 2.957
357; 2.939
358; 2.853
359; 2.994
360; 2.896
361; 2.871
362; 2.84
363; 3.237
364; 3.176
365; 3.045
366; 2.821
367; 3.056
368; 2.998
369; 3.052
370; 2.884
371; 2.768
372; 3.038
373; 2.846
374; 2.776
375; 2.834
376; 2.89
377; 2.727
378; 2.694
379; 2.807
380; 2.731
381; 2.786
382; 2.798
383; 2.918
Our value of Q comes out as 3.38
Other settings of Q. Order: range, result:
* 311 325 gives 3.41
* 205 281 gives 3.5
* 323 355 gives 3.16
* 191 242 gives 3.84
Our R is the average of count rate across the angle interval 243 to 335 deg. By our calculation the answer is 3.36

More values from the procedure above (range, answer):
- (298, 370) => 3.21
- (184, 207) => 4.27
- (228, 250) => 3.59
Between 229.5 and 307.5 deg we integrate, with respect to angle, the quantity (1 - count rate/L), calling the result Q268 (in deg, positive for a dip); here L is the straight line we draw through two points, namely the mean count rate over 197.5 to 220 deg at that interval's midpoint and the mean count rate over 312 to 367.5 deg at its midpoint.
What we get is 4.4 deg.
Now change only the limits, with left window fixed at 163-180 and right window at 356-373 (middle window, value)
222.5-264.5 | -1.4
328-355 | -0.9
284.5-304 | -0.9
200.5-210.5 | -1.9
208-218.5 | -0.7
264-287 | -0.4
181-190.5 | -1.0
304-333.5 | -2.2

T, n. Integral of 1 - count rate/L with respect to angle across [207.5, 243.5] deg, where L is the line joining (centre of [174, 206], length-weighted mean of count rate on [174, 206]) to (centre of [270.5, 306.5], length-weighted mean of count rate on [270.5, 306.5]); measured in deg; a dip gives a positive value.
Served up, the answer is 2.2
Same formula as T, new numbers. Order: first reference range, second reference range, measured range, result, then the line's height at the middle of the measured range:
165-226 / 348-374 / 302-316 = -0.6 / 3.27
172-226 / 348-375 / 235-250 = 0.3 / 3.66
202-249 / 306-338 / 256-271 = 1.0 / 3.53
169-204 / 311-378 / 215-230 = 1.2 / 3.81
